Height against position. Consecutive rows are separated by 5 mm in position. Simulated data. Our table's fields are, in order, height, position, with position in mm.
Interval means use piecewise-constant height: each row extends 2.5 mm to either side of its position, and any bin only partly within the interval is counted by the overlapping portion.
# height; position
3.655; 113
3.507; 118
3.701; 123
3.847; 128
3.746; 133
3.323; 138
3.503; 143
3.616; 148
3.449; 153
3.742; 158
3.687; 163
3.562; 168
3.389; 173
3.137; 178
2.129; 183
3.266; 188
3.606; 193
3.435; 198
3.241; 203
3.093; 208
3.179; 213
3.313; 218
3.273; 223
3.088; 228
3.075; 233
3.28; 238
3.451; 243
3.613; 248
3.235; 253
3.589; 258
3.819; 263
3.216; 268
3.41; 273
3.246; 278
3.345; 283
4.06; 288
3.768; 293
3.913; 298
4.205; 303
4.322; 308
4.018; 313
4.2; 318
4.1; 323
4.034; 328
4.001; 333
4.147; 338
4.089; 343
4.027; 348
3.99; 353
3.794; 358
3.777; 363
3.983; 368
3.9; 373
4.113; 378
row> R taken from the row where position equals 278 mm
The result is 3.246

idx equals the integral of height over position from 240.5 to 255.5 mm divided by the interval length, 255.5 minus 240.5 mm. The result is 3.43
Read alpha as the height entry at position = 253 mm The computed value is 3.235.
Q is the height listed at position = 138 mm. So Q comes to 3.323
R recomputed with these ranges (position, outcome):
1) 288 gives 4.06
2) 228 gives 3.088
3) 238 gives 3.28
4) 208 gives 3.093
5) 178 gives 3.137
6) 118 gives 3.507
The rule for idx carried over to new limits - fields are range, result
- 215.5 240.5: 3.21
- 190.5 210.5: 3.34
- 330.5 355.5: 4.05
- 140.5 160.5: 3.58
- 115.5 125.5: 3.6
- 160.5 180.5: 3.44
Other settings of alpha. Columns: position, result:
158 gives 3.742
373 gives 3.9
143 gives 3.503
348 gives 4.027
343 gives 4.089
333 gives 4.001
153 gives 3.449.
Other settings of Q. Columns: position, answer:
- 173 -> 3.389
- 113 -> 3.655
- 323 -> 4.1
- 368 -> 3.983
